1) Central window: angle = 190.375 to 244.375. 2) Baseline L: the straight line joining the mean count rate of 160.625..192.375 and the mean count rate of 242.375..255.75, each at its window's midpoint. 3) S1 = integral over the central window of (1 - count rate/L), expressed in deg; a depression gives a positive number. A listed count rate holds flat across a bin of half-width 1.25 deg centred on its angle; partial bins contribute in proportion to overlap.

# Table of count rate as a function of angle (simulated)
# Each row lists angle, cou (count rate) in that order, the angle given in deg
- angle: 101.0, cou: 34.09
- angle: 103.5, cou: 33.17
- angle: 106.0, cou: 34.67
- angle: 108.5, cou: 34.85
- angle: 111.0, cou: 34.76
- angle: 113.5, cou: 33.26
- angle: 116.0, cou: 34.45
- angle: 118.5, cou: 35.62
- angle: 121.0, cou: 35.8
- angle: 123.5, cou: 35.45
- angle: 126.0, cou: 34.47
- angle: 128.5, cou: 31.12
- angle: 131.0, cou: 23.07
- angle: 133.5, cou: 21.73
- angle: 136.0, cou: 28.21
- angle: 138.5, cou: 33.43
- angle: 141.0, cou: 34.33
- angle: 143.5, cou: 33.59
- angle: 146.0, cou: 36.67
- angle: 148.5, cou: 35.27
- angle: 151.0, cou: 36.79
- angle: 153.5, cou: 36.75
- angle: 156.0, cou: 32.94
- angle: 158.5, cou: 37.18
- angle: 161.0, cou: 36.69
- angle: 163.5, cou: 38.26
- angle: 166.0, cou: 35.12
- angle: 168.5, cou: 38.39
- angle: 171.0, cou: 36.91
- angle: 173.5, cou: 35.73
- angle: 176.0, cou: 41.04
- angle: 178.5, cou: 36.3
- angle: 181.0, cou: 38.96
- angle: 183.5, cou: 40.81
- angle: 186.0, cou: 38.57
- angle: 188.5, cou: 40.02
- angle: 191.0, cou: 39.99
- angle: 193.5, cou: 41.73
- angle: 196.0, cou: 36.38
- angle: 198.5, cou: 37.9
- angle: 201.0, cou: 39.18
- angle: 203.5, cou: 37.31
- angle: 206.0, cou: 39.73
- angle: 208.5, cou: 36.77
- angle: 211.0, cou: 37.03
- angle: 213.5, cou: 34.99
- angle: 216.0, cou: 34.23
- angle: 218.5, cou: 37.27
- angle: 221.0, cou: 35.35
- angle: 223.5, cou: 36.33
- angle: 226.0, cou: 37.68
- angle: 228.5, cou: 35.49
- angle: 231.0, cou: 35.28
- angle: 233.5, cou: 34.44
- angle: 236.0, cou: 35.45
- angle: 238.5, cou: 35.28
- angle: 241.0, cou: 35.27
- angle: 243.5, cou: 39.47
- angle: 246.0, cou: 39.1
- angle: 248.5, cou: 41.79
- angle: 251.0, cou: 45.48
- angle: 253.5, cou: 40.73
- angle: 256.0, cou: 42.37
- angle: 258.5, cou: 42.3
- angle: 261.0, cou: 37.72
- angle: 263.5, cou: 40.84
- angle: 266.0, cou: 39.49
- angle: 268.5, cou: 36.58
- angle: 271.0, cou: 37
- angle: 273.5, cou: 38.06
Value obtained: 4.2 deg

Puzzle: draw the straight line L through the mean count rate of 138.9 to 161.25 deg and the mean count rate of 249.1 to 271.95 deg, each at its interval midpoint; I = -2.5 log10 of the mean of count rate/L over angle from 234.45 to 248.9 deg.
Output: 0.06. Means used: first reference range 35.4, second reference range 40.4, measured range 37.4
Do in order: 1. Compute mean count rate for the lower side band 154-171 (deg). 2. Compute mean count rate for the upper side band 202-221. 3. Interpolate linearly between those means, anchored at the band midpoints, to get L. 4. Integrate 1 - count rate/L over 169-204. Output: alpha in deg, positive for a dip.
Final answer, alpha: -2.0 deg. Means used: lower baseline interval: 36.5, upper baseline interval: 36.7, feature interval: 38.7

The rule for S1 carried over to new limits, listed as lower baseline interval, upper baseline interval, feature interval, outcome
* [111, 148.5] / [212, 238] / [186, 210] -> -2.78 deg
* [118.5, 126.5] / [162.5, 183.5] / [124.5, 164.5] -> 3.64 deg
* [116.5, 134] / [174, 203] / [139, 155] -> -0.60 deg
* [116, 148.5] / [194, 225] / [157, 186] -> -2.61 deg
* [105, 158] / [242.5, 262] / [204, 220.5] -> 0.82 deg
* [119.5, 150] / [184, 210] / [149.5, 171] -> -1.08 deg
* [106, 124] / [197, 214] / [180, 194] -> -1.08 deg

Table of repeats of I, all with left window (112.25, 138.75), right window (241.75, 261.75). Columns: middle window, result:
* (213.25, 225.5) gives 0.08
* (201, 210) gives -0.02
